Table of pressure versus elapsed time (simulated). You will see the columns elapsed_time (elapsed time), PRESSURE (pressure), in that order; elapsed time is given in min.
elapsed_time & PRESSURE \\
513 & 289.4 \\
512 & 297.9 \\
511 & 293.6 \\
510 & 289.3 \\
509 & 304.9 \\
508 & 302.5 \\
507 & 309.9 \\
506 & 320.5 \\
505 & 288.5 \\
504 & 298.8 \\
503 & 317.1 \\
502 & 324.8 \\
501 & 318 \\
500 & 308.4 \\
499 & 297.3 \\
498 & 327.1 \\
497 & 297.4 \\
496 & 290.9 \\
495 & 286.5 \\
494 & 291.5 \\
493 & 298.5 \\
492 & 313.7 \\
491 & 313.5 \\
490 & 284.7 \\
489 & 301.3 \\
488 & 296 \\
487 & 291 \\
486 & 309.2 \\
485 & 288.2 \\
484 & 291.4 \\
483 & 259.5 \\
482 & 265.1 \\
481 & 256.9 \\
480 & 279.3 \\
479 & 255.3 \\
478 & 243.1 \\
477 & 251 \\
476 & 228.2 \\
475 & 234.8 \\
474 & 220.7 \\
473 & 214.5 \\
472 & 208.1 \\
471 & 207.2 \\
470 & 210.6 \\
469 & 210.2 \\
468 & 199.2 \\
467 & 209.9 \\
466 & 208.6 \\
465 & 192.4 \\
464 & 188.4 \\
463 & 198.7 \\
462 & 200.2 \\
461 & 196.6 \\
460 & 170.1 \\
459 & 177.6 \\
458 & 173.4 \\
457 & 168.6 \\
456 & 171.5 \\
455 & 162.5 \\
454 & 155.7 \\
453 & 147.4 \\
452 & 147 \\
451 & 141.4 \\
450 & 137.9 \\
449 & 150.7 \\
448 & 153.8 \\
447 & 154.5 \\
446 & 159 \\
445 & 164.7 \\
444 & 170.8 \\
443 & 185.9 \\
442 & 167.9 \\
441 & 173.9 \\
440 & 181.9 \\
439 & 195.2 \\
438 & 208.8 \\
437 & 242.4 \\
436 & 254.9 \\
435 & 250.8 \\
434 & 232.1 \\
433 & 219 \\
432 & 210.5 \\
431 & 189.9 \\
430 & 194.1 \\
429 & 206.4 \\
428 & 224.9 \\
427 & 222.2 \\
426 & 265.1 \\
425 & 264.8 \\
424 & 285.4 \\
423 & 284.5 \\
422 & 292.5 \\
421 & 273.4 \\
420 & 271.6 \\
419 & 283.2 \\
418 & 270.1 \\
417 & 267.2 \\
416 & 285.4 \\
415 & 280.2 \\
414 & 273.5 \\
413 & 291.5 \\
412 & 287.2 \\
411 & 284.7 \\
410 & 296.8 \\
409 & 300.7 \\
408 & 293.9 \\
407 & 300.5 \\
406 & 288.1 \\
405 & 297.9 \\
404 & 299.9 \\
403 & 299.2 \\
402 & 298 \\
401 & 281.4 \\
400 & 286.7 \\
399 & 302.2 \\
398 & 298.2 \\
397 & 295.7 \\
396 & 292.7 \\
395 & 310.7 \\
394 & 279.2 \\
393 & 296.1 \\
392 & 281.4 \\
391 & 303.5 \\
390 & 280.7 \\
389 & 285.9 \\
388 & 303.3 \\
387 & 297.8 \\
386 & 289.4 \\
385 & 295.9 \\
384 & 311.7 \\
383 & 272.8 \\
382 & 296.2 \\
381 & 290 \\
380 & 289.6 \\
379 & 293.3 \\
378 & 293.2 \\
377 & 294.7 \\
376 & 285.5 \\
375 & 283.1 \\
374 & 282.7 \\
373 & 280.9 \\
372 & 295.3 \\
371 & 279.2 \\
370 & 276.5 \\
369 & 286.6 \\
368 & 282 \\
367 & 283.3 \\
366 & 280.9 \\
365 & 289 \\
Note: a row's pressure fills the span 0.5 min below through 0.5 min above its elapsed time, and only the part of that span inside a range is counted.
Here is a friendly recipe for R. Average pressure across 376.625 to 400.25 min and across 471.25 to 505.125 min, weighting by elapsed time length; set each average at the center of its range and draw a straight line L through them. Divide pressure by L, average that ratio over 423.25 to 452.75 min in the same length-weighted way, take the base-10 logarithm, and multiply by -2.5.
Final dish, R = 0.40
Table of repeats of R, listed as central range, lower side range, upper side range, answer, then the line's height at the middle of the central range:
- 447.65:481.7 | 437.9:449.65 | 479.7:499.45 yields 0.16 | 226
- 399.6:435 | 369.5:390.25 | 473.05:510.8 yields 0.08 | 289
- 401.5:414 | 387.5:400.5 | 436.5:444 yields -0.12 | 263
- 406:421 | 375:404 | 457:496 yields -0.02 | 279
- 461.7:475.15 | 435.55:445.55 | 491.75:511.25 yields 0.18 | 244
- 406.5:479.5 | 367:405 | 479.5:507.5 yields 0.32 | 294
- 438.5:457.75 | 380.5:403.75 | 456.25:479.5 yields 0.37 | 229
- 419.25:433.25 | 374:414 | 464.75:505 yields 0.16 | 284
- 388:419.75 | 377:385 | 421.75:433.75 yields -0.10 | 265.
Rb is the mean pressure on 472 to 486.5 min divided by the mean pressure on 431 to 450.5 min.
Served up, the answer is 1.34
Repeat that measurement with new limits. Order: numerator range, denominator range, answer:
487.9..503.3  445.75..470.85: 1.73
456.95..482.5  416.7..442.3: 0.91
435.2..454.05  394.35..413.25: 0.59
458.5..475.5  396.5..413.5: 0.69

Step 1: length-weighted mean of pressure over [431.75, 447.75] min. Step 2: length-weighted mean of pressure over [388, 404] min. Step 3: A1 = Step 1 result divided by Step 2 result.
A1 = 0.7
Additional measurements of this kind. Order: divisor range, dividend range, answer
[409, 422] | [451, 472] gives 0.65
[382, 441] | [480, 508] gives 1.10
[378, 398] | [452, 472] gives 0.64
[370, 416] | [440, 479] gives 0.64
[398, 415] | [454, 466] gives 0.62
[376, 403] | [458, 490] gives 0.80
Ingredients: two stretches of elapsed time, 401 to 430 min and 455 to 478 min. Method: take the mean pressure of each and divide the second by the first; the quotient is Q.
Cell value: 0.7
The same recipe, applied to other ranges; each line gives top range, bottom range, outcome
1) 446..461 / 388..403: 0.54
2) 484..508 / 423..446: 1.41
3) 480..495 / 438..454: 1.77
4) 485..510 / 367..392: 1.05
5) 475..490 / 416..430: 1.04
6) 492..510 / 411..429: 1.13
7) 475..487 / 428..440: 1.22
